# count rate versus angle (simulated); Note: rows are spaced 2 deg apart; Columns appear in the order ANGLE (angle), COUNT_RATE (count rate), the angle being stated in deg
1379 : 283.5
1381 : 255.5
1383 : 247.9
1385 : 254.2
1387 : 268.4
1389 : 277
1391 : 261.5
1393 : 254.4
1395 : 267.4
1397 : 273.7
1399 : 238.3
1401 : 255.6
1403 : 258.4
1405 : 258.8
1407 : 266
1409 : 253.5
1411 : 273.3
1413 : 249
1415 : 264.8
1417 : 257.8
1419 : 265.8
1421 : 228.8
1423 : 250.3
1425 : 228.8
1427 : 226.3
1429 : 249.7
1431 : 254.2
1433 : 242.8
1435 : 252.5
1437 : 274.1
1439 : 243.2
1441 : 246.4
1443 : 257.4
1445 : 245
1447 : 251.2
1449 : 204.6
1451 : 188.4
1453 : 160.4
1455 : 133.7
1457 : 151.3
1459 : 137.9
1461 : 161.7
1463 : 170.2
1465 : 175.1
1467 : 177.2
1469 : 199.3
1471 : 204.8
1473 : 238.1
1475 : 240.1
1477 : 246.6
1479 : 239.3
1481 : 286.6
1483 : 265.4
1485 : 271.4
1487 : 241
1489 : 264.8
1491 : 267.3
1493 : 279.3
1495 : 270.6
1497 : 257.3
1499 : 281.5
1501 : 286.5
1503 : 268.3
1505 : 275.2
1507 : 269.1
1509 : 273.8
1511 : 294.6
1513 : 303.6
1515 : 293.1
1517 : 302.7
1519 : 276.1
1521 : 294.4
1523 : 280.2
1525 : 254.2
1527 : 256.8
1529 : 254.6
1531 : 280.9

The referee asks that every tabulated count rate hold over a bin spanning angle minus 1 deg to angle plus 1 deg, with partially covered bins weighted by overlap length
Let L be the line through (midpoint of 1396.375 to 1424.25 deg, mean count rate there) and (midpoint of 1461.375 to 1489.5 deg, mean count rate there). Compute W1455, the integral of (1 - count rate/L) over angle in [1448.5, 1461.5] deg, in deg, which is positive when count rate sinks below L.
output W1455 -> 4.2 deg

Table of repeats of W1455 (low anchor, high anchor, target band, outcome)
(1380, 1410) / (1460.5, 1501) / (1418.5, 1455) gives 2.3 deg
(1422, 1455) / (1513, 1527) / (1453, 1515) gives 5.9 deg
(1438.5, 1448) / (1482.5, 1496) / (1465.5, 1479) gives 2.2 deg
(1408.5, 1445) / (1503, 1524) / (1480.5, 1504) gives 0.6 deg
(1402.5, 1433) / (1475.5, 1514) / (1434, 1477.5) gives 9.0 deg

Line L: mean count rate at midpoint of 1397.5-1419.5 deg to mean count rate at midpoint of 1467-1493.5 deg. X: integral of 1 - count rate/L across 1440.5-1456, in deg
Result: 2.59 deg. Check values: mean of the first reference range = 258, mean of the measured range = 210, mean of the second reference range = 246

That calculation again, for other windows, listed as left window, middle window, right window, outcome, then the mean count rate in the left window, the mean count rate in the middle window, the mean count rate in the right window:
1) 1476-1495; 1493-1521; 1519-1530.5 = -1.6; 263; 281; 269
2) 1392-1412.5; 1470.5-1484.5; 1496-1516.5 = 1.4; 260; 248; 281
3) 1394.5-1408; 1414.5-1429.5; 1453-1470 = -1.3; 259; 246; 163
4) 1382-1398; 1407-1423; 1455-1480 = -1.1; 263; 256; 193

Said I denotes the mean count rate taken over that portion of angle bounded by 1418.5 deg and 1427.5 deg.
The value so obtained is 239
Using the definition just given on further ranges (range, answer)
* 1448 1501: 221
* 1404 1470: 224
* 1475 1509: 266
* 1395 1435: 253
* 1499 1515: 282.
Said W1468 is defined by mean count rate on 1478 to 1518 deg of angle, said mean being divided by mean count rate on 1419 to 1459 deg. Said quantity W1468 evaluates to 1.22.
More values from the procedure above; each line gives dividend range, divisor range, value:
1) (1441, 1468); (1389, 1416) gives 0.72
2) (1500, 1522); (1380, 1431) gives 1.12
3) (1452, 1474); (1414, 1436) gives 0.70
